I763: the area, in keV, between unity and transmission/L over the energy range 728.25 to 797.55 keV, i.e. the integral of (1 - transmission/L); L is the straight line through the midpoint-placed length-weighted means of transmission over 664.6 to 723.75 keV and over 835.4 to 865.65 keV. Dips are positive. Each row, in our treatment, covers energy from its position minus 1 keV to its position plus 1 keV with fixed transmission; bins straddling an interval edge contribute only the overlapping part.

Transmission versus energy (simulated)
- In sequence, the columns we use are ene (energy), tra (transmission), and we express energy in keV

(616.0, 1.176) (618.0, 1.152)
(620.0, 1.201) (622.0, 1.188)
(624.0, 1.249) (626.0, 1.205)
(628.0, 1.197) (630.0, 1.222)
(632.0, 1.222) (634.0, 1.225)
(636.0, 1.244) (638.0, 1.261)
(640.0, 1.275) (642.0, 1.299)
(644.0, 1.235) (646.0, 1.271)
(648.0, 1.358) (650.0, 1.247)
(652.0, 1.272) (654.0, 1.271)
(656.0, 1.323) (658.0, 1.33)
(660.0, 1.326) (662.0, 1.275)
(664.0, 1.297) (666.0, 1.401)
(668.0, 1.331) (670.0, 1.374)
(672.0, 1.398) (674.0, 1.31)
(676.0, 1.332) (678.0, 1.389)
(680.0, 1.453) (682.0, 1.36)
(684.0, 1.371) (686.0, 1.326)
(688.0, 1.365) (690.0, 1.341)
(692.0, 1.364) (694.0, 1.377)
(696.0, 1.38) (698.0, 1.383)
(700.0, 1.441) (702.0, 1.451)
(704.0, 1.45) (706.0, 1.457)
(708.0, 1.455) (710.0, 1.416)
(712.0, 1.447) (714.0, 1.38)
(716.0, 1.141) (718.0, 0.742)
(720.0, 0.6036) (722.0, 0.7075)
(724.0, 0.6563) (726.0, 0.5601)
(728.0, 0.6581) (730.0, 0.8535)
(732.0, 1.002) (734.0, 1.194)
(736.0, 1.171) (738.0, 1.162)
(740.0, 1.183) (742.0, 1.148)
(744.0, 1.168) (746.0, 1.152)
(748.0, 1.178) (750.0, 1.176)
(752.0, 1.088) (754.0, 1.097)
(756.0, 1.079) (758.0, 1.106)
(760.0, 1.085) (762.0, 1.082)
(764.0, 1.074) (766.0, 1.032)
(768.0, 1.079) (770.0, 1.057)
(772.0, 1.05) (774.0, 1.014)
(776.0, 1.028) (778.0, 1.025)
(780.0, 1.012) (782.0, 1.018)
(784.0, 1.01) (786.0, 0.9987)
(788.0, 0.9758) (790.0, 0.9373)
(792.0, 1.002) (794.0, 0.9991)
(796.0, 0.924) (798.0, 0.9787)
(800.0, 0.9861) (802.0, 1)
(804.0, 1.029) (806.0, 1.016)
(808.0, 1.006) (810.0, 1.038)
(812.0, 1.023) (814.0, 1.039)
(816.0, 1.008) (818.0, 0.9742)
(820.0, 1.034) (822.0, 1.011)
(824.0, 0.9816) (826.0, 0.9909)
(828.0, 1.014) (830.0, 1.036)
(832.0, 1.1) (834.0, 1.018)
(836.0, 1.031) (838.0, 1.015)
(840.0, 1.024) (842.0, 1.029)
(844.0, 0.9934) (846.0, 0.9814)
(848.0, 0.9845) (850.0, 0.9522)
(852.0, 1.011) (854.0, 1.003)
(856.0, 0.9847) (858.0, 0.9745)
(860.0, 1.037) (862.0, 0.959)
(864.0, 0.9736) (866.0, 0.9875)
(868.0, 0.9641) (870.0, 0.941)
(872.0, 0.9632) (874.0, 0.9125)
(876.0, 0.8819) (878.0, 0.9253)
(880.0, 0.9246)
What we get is 6.4 keV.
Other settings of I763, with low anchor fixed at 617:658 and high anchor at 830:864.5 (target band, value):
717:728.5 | 4.95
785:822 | 2.00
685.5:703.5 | -3.08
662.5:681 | -2.36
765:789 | 1.37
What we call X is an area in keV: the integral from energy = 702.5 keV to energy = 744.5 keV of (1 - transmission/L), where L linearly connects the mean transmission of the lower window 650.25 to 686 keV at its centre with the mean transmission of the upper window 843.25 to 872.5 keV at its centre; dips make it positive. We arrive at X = 5.4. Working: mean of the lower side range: 1.34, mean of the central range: 1.08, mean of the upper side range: 0.981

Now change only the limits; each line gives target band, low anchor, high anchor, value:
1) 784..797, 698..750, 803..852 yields 0.9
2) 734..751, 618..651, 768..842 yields -1.1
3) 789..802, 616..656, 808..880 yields 1.0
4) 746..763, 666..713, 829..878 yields 1.6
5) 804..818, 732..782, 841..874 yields 0.2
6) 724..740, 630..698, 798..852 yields 3.3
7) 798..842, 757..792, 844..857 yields -0.5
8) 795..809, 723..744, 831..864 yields 0.0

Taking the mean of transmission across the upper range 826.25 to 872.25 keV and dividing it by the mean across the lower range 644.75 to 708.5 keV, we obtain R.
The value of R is 0.7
